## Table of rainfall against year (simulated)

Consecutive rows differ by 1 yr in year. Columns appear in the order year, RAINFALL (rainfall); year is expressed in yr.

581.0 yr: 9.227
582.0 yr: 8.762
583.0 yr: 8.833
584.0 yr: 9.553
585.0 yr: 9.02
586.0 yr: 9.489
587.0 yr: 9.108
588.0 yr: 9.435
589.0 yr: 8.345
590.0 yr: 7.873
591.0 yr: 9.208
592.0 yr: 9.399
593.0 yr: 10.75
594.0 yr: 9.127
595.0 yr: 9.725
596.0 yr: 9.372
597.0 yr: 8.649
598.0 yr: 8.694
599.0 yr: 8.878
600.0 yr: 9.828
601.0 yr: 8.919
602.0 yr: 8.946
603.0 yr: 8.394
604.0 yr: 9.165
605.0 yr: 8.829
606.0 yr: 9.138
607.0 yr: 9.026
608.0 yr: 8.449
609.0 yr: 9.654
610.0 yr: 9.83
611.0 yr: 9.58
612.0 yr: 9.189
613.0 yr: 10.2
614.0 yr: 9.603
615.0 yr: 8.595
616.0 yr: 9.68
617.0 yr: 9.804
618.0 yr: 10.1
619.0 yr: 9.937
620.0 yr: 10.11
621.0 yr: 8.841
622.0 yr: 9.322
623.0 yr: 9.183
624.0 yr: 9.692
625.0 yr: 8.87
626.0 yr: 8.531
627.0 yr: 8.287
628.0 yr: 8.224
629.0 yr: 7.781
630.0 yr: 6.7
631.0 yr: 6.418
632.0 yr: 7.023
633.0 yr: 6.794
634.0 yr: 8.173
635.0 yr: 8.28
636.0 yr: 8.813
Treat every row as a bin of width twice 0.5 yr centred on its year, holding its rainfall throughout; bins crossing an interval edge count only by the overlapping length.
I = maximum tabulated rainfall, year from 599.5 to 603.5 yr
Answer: 9.828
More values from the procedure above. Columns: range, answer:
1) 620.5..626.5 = 9.692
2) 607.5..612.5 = 9.83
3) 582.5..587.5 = 9.553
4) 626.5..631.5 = 8.287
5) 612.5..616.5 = 10.2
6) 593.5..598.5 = 9.725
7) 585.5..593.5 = 10.75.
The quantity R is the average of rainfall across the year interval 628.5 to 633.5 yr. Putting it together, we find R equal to 6.94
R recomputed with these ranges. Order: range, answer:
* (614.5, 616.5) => 9.14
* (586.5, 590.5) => 8.69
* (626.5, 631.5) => 7.48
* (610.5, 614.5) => 9.64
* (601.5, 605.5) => 8.83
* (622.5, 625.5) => 9.25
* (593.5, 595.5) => 9.43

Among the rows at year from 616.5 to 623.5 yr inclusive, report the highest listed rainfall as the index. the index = 10.11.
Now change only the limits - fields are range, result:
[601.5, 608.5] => 9.165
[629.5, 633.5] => 7.023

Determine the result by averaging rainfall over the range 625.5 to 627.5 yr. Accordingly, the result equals 8.41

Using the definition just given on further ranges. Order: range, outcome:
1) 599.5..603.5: 9.02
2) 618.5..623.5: 9.48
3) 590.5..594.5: 9.62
